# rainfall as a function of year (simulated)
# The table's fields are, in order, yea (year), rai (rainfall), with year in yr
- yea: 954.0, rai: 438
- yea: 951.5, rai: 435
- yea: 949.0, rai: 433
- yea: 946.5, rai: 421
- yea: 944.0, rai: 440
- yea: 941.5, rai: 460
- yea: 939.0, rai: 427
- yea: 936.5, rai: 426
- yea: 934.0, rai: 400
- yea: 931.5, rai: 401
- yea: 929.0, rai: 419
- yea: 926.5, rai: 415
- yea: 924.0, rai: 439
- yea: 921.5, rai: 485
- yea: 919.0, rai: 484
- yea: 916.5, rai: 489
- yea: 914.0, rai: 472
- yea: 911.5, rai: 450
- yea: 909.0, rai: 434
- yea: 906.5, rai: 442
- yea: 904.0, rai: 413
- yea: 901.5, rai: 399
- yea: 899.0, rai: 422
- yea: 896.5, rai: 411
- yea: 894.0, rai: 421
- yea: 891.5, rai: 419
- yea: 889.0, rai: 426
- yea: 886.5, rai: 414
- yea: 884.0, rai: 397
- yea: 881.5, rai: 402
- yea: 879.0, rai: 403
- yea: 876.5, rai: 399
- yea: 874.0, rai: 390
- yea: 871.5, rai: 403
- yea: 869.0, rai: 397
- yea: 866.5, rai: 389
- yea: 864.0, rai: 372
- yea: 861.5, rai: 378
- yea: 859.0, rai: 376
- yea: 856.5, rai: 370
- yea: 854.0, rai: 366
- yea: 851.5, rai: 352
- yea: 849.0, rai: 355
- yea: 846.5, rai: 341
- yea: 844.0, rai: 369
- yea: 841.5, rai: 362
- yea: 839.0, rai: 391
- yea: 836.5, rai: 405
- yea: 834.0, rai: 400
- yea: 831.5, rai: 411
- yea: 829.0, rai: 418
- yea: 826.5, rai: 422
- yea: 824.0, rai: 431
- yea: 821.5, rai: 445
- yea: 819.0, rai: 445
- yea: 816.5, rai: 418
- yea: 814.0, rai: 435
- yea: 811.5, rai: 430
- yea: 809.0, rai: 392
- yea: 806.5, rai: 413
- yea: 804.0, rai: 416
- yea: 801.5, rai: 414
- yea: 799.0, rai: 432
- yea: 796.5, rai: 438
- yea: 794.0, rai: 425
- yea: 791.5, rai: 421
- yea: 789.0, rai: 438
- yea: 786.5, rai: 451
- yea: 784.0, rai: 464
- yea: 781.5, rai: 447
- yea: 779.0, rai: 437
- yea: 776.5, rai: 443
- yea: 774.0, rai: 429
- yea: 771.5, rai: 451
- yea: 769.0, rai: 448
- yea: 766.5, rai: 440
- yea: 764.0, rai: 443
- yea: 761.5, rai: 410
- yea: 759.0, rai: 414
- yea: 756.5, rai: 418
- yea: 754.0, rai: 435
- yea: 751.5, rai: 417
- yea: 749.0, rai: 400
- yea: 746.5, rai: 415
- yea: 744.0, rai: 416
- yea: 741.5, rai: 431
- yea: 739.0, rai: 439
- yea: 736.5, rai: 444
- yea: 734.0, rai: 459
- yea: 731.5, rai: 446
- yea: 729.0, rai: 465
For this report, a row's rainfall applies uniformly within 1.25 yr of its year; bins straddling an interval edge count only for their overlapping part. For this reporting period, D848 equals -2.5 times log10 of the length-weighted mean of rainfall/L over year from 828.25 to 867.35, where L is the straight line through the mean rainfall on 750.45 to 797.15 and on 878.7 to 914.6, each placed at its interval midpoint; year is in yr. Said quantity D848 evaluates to 0.132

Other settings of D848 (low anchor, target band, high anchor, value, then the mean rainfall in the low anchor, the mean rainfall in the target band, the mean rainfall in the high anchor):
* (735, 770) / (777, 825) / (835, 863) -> -0.09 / 427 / 431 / 370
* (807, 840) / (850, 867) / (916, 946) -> 0.15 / 419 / 371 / 439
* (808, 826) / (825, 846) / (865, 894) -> 0.07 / 428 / 396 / 404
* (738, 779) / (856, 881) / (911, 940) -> 0.13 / 428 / 389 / 442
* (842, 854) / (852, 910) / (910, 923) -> 0.03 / 356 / 401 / 474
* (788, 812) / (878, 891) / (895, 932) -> 0.07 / 421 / 409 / 439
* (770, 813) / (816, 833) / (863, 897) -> -0.02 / 432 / 427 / 403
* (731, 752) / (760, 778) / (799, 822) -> -0.03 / 430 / 437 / 423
